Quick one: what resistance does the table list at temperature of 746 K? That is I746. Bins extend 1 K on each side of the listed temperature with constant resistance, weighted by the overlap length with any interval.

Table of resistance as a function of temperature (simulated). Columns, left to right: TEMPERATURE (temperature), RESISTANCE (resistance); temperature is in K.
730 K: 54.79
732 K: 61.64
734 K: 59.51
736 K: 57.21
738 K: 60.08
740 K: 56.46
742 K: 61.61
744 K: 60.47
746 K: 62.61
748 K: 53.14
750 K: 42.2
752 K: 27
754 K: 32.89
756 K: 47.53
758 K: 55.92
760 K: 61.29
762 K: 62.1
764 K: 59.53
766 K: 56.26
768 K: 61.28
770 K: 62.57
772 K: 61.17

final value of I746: 62.61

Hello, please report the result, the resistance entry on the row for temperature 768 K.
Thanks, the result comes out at 61.28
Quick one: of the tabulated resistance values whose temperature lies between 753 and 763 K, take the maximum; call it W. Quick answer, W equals 62.1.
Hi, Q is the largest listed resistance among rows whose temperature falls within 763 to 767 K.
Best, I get 59.53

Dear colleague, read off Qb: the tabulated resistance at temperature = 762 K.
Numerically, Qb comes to 62.1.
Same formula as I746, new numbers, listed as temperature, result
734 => 59.51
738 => 60.08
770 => 62.57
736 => 57.21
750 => 42.2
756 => 47.53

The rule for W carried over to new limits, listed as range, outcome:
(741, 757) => 62.61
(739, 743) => 61.61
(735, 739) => 60.08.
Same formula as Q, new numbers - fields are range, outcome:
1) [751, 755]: 32.89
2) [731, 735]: 61.64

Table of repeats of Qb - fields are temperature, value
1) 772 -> 61.17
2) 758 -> 55.92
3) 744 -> 60.47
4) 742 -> 61.61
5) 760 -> 61.29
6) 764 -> 59.53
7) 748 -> 53.14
